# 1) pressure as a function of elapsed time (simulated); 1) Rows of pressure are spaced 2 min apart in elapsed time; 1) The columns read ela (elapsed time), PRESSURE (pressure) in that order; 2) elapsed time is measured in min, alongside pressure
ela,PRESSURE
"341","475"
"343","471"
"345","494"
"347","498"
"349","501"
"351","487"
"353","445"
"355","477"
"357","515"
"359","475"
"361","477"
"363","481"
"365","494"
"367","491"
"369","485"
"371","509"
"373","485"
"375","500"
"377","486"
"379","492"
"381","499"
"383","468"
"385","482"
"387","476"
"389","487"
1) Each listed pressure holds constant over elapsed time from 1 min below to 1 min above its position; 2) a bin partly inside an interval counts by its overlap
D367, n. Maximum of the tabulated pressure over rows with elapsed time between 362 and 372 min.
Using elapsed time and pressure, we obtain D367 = 509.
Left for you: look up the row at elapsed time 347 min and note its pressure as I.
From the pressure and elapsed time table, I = 498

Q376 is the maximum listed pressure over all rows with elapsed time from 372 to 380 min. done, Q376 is 500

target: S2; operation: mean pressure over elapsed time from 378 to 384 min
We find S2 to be 486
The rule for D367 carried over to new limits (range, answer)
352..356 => 477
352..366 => 515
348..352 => 501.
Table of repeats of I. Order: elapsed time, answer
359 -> 475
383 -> 468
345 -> 494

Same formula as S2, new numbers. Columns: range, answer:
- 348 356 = 478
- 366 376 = 494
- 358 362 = 476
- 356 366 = 488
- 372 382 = 492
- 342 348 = 488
